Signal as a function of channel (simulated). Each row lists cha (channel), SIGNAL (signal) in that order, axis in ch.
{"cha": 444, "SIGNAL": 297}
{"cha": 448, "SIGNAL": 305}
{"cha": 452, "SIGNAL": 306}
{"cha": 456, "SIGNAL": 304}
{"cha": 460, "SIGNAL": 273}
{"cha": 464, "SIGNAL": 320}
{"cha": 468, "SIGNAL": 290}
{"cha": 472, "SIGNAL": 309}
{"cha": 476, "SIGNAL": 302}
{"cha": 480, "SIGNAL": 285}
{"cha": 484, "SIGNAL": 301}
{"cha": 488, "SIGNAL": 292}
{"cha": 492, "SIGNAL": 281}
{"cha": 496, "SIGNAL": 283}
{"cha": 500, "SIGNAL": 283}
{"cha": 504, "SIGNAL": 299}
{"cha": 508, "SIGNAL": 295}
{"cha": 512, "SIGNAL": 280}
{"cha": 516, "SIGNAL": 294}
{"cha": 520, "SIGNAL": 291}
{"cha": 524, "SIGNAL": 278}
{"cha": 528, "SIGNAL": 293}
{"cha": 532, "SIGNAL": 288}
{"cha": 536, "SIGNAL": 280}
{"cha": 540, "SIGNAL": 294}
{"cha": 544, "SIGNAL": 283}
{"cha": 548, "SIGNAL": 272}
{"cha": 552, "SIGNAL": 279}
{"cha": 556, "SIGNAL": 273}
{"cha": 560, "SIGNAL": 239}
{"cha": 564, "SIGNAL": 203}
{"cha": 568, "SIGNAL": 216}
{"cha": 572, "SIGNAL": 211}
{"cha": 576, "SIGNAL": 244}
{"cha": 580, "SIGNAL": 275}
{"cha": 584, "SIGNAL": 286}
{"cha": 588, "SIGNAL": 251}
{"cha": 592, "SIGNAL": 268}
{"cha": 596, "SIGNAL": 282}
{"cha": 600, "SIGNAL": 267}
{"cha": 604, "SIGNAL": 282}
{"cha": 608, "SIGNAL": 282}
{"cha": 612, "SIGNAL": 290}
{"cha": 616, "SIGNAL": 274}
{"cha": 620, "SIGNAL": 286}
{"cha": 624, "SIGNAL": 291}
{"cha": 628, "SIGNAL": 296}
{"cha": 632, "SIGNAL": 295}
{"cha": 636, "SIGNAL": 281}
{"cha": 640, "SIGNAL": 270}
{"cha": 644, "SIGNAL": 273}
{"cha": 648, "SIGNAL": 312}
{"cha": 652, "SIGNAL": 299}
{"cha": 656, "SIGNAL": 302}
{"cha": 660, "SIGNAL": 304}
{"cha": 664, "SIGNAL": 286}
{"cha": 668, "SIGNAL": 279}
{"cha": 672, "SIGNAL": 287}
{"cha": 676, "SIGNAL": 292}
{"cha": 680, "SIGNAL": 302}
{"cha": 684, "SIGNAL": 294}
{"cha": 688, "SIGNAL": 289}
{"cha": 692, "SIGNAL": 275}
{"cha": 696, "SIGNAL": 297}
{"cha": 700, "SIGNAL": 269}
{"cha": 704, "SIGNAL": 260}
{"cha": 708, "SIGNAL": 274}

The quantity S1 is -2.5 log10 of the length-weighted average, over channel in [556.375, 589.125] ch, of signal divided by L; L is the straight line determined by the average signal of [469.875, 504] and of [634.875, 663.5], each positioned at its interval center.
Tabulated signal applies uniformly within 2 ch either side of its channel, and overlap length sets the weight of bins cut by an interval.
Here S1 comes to 0.20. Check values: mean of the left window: 292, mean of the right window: 292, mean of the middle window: 242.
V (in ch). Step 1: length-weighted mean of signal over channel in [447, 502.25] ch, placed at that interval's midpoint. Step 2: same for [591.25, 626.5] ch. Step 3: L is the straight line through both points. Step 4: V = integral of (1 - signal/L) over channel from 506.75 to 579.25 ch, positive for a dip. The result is 5.2 ch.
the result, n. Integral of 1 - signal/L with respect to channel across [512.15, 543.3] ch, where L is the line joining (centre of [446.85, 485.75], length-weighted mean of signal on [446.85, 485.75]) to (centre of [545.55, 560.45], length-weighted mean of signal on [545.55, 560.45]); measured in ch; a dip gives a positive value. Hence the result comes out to -1.09 ch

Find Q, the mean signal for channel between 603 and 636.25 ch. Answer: 287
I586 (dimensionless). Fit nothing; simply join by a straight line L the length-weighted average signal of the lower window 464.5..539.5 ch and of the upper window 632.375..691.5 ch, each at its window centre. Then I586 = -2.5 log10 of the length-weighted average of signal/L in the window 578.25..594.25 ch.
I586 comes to 0.08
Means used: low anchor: 291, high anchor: 290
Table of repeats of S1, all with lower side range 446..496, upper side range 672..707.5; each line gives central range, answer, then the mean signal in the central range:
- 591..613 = 0.04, 278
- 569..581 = 0.22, 238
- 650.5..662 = -0.06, 302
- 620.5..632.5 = -0.02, 293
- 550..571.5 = 0.21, 240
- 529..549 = 0.03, 284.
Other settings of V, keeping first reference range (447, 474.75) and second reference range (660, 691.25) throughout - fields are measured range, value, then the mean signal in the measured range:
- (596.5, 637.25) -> 1.2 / 284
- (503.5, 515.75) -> 0.3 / 291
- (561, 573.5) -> 3.5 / 212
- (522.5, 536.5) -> 0.6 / 286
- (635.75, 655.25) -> 0.2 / 288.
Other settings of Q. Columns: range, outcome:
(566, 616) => 263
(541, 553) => 279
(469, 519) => 292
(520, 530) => 287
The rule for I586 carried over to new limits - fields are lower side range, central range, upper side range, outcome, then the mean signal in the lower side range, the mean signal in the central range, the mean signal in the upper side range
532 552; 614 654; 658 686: 0.006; 282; 288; 292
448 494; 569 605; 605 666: 0.120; 297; 261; 289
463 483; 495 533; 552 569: -0.066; 300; 289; 239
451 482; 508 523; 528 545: 0.008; 298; 289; 287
